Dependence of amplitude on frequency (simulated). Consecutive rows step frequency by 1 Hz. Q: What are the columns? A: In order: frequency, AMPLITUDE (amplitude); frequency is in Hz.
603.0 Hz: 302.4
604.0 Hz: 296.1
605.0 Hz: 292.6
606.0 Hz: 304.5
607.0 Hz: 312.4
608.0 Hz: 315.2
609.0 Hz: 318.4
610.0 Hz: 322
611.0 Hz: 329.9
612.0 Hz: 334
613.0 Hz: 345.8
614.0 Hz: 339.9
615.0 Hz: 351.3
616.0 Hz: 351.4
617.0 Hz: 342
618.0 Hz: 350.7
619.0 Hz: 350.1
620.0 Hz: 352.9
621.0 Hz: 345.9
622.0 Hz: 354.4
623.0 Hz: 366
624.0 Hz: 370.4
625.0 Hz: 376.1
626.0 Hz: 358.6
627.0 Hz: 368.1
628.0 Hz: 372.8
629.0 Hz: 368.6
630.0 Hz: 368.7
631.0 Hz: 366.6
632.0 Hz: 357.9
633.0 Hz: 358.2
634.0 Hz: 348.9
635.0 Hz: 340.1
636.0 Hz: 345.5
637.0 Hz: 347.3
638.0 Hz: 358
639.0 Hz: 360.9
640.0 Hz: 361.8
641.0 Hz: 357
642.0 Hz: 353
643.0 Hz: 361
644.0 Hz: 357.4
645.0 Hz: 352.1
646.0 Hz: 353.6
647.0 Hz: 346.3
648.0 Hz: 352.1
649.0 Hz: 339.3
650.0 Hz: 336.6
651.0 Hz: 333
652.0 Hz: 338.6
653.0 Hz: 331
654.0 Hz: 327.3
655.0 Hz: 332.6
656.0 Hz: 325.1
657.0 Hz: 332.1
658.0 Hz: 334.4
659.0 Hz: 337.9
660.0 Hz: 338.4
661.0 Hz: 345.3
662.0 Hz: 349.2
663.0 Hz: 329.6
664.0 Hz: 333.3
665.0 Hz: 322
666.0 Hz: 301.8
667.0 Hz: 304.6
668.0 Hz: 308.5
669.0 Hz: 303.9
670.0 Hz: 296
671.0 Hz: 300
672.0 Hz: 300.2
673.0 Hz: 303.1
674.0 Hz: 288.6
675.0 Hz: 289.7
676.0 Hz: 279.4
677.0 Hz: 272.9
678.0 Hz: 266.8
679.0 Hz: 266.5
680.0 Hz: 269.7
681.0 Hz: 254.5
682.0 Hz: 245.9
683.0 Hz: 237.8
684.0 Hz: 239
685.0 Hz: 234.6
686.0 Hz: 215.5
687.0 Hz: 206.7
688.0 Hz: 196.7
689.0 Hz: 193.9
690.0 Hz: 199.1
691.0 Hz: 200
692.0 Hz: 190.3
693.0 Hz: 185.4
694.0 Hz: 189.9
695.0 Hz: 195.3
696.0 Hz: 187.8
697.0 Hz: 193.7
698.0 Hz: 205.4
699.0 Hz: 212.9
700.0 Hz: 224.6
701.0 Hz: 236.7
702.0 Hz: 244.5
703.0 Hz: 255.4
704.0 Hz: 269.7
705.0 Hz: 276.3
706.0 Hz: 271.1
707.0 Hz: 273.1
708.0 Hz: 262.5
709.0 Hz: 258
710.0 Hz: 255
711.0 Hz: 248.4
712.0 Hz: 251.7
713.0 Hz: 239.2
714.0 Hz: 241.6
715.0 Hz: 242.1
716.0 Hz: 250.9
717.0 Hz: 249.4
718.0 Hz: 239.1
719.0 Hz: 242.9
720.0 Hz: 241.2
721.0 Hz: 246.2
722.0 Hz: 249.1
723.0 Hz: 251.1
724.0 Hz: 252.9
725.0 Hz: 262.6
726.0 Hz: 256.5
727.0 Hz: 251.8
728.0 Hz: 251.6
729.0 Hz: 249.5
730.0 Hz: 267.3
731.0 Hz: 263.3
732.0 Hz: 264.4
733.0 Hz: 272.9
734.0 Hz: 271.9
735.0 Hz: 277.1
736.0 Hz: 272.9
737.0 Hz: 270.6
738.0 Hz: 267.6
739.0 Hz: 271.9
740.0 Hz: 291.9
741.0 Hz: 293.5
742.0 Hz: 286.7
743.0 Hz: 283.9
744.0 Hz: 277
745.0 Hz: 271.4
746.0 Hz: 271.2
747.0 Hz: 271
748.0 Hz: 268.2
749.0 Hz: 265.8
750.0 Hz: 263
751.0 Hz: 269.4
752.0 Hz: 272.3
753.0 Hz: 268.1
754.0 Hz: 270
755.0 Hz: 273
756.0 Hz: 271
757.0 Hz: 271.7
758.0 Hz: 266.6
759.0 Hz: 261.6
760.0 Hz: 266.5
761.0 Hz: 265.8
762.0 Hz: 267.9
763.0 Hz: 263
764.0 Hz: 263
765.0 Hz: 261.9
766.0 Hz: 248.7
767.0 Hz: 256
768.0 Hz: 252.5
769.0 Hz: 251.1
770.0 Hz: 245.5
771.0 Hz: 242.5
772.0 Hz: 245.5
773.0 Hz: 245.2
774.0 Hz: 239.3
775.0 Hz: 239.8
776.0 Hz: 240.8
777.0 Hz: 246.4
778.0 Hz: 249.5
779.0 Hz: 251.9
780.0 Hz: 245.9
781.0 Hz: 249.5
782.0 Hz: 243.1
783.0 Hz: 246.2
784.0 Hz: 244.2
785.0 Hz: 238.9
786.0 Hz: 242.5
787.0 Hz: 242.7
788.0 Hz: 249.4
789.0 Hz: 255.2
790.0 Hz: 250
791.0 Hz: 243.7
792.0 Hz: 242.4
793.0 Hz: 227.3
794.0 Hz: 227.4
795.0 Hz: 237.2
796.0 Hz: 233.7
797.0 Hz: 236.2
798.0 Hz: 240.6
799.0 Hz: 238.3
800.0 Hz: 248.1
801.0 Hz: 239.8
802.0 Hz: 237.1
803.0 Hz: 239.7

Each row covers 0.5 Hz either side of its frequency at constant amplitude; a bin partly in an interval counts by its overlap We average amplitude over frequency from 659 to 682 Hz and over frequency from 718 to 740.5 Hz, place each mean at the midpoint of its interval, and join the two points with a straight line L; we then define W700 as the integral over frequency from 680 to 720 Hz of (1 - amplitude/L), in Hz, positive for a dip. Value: 6.9 Hz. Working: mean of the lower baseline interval 301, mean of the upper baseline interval 261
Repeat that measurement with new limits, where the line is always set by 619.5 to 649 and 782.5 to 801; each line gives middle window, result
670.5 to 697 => 6.9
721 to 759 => 1.5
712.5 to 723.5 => 1.9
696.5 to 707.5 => 2.3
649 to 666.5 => 0.4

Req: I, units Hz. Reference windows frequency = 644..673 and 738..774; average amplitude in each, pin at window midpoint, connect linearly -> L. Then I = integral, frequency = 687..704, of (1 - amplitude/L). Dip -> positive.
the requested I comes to 5.34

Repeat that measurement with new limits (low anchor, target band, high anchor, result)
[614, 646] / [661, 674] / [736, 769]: 0.7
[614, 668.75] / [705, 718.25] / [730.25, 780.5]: 1.9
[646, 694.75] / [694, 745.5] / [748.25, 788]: 3.2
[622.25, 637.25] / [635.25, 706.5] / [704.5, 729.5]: 5.6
